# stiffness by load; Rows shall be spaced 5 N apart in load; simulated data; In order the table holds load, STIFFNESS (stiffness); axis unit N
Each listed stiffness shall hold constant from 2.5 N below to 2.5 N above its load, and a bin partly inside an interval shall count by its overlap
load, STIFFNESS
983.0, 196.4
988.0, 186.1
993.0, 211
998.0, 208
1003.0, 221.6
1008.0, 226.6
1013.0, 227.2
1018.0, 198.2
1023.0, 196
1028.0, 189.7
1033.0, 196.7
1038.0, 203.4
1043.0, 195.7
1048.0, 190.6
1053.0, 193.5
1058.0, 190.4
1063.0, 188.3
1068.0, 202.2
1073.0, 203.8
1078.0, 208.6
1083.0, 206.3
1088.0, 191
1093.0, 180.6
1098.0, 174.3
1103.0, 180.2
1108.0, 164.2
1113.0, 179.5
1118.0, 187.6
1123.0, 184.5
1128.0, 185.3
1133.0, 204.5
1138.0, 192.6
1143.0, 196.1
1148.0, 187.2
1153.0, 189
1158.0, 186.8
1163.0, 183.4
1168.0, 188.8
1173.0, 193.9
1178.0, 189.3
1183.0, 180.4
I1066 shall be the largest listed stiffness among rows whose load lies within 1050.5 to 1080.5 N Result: 208.6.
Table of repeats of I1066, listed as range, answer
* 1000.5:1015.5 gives 227.2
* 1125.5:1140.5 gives 204.5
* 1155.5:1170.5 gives 188.8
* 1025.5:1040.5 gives 203.4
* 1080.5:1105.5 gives 206.3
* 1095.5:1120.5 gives 187.6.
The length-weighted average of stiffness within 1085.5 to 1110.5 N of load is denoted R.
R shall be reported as 178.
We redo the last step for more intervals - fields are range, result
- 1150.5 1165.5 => 186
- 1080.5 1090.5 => 199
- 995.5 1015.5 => 221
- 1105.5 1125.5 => 179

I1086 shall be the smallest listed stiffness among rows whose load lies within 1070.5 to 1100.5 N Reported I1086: 174.3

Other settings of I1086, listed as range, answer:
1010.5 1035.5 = 189.7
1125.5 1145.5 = 185.3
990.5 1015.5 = 208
